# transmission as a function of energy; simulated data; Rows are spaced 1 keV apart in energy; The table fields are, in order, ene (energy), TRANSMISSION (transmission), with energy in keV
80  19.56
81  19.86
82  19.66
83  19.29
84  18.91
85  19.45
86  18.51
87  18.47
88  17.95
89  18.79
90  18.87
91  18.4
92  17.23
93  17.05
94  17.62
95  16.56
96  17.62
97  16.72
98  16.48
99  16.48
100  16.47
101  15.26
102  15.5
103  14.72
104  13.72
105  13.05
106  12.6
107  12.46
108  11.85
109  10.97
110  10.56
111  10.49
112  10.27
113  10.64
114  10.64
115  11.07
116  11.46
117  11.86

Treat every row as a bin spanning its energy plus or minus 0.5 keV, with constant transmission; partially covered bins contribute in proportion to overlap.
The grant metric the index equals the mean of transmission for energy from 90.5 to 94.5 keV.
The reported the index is 17.6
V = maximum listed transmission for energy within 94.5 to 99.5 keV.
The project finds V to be 17.62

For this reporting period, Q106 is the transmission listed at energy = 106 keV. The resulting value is 12.6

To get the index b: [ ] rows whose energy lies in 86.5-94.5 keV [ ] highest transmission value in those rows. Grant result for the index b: 18.87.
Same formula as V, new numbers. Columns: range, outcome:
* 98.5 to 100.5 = 16.48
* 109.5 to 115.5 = 11.07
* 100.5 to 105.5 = 15.5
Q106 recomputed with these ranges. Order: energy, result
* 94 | 17.62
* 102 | 15.5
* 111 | 10.49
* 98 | 16.48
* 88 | 17.95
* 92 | 17.23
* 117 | 11.86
